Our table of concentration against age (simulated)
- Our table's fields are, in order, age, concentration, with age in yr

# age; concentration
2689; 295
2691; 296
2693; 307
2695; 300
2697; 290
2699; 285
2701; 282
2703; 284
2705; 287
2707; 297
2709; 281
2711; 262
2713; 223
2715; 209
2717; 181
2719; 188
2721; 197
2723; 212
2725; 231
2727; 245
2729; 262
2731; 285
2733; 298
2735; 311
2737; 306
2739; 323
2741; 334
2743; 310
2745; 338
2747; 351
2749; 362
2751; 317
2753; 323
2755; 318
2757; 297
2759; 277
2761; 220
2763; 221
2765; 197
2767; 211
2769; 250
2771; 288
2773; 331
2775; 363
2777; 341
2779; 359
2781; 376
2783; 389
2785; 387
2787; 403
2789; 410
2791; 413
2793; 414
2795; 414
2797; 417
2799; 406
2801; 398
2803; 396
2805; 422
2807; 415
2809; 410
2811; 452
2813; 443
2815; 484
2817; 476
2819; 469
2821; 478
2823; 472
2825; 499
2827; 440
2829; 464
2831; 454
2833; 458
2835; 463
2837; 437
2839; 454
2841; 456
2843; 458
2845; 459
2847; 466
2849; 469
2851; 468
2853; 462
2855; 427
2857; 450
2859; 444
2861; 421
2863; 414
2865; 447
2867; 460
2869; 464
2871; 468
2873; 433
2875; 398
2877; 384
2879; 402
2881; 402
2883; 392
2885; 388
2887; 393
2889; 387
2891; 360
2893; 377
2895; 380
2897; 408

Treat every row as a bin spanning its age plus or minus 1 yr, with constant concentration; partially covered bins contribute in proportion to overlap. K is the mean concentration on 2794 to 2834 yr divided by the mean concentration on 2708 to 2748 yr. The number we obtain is 1.66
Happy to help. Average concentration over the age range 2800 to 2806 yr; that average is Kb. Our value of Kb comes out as 405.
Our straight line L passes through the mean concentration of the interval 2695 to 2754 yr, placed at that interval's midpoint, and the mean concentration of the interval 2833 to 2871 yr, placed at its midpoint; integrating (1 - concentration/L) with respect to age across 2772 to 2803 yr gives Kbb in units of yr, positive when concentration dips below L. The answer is -2.0 yr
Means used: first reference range 279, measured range 388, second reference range 452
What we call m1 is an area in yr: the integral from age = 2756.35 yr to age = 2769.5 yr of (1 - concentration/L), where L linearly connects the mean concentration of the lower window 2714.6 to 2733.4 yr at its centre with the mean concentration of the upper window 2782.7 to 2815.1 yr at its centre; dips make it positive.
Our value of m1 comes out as 3.5 yr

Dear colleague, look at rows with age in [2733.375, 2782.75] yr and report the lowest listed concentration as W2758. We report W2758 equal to 197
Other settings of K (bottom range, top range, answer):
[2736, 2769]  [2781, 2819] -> 1.43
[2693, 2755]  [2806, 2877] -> 1.61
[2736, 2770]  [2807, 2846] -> 1.57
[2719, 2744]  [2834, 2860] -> 1.67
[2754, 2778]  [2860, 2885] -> 1.53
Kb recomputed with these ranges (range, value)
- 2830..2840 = 453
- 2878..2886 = 396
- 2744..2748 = 344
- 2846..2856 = 458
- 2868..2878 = 429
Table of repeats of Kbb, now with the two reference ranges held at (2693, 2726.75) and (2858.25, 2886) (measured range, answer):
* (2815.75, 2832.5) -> -4.4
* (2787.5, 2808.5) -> -4.0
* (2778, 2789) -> -1.9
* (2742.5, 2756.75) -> -1.8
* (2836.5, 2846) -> -1.5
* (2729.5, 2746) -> -1.8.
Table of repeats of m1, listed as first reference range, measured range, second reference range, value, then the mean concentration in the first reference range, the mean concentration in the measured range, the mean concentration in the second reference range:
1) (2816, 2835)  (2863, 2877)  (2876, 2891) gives -1.03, 468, 438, 390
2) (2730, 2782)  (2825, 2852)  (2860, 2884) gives -4.85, 304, 459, 424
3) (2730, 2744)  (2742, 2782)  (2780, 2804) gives 5.47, 310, 302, 402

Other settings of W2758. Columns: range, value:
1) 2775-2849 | 341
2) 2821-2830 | 440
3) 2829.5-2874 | 414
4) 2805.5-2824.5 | 410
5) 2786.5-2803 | 396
